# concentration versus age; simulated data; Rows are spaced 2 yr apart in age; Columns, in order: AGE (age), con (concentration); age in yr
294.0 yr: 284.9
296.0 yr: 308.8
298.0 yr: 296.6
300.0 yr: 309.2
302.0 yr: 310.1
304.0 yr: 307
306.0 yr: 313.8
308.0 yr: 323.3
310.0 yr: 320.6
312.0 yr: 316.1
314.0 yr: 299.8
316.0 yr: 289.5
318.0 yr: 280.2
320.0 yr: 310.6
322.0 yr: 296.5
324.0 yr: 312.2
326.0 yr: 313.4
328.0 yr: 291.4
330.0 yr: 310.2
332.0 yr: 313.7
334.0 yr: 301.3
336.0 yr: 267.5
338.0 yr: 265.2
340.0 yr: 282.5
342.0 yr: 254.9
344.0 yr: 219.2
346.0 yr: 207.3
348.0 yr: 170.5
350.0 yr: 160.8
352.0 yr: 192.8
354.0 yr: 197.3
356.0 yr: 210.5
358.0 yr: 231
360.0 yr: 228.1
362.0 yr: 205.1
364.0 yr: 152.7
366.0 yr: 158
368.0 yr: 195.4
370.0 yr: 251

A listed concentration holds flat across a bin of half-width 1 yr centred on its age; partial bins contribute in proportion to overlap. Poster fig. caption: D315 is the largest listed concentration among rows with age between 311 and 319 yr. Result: 316.1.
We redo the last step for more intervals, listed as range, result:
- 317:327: 313.4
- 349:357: 210.5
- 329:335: 313.7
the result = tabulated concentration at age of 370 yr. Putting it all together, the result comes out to 251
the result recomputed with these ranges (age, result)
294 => 284.9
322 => 296.5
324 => 312.2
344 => 219.2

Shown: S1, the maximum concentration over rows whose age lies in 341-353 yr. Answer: 254.9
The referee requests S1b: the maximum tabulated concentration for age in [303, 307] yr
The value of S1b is 313.8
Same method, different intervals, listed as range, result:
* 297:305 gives 310.1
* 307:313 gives 323.3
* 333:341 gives 301.3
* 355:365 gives 231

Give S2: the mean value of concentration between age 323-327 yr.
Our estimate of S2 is 313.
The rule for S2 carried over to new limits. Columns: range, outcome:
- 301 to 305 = 309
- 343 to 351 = 189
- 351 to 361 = 212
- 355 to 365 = 205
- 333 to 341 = 279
